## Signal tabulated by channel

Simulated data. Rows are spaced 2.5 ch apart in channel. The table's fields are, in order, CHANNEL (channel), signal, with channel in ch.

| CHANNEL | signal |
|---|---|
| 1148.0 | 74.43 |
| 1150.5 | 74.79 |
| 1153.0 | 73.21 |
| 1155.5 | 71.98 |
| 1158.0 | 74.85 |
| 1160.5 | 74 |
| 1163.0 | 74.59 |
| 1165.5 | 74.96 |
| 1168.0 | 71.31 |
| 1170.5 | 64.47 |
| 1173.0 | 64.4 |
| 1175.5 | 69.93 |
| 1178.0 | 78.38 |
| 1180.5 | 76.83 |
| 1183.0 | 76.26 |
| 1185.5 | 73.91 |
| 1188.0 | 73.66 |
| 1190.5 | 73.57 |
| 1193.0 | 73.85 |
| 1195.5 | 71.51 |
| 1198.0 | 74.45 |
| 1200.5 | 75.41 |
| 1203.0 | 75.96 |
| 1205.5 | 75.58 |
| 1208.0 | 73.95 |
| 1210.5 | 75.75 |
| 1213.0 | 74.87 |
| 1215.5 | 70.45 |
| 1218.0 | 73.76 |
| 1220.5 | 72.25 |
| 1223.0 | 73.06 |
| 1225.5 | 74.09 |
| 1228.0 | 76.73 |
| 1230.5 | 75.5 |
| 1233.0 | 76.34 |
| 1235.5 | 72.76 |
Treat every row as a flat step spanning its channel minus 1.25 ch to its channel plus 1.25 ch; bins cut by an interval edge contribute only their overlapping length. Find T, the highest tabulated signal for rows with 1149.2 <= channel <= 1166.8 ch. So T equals 74.96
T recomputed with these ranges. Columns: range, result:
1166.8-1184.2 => 78.38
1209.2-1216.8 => 75.75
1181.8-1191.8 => 76.26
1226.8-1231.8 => 76.73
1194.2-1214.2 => 75.96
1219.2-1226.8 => 74.09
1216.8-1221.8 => 73.76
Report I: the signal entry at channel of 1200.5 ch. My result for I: 75.41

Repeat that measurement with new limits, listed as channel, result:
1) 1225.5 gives 74.09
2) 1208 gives 73.95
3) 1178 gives 78.38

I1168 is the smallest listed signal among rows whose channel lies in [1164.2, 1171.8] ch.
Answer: 64.47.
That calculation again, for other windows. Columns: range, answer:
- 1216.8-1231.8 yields 72.25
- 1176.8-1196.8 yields 71.51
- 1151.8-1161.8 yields 71.98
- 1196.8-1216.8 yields 70.45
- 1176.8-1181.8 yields 76.83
